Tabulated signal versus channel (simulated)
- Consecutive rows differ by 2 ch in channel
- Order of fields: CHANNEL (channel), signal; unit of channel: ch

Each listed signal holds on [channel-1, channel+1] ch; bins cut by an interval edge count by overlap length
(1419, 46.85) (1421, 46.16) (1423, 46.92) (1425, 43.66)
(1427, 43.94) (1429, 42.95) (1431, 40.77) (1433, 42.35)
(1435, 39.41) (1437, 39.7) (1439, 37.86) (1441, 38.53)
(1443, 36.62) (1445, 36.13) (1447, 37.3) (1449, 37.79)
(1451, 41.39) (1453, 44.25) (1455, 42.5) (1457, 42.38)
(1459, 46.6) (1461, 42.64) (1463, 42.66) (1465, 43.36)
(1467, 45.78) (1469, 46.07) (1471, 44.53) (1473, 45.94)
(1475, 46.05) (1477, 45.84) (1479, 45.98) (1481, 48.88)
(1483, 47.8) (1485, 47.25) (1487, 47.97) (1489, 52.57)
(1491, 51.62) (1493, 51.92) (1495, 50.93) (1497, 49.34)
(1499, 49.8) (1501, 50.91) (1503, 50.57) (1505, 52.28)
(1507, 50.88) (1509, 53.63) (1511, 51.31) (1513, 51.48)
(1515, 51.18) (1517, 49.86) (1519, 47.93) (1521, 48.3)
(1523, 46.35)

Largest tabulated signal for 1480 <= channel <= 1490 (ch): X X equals 52.57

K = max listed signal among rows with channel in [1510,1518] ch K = 51.48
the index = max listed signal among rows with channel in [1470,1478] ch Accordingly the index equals 46.05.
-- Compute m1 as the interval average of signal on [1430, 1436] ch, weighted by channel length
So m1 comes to 40.8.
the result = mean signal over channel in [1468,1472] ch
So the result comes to 45.3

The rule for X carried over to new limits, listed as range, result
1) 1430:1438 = 42.35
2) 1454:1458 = 42.5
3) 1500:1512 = 53.63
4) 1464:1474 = 46.07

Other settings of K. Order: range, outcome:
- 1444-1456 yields 44.25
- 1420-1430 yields 46.92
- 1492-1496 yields 51.92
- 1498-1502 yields 50.91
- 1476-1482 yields 48.88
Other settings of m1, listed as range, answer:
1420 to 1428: 45.2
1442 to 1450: 37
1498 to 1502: 50.4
